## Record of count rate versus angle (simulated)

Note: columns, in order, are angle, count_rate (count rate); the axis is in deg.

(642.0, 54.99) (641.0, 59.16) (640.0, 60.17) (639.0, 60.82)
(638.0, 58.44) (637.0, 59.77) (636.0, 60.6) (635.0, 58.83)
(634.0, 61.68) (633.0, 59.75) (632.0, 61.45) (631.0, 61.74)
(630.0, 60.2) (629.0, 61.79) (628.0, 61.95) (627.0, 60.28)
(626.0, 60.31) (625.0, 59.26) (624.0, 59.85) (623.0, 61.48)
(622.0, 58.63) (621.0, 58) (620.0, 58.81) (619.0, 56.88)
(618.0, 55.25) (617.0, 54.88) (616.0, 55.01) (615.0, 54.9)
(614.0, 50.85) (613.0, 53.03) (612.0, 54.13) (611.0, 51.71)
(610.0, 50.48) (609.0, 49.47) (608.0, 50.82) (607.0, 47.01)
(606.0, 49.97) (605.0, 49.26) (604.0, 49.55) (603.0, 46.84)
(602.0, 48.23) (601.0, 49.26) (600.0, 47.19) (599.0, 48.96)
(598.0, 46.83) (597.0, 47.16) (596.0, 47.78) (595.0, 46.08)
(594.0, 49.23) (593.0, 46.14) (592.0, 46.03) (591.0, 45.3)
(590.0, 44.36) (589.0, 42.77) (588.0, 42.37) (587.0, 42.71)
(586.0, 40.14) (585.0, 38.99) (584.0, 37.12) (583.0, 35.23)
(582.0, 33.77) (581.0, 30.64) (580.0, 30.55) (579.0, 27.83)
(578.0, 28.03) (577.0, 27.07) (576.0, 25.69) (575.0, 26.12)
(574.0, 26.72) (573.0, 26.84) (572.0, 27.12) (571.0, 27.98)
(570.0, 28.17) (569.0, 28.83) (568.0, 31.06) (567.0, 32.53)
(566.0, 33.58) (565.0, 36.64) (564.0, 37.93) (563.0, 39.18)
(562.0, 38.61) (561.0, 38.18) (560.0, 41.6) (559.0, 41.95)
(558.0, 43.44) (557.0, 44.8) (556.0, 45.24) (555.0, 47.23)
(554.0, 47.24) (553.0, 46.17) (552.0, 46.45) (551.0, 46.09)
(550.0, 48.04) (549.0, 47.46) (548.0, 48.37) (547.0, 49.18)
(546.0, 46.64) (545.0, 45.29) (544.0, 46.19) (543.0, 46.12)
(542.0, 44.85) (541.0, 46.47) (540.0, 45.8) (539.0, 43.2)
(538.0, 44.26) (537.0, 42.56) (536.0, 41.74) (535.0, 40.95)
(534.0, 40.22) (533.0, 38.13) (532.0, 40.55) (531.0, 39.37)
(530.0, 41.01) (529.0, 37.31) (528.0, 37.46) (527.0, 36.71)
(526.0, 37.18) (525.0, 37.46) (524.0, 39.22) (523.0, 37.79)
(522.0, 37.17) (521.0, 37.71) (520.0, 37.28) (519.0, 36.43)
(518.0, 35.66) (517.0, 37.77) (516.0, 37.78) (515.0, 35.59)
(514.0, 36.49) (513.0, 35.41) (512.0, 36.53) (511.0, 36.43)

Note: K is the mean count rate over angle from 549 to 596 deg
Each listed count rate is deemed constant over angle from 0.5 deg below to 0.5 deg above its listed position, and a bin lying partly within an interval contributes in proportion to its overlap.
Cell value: 38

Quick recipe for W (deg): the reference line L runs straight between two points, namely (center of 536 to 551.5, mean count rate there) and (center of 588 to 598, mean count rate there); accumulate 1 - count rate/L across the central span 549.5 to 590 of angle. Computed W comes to 8.21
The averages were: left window 45.9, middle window 36.6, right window 45.9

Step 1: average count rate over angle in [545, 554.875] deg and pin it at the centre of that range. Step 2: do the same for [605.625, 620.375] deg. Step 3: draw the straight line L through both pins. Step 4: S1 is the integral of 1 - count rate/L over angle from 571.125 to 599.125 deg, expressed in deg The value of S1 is 7.21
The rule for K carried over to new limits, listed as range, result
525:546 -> 41.8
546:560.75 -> 45.8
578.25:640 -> 50.8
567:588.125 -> 31.4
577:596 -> 39.2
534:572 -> 41.7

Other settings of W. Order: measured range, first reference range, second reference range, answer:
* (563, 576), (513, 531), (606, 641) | 4.5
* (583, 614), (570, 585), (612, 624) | -2.7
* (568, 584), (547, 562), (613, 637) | 6.6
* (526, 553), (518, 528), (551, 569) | -3.2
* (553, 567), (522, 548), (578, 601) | 0.2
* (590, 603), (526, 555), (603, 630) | 1.2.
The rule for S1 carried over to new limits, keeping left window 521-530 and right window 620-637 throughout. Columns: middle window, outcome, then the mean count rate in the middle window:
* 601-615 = 1.4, 50.2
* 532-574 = 2.4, 40.9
